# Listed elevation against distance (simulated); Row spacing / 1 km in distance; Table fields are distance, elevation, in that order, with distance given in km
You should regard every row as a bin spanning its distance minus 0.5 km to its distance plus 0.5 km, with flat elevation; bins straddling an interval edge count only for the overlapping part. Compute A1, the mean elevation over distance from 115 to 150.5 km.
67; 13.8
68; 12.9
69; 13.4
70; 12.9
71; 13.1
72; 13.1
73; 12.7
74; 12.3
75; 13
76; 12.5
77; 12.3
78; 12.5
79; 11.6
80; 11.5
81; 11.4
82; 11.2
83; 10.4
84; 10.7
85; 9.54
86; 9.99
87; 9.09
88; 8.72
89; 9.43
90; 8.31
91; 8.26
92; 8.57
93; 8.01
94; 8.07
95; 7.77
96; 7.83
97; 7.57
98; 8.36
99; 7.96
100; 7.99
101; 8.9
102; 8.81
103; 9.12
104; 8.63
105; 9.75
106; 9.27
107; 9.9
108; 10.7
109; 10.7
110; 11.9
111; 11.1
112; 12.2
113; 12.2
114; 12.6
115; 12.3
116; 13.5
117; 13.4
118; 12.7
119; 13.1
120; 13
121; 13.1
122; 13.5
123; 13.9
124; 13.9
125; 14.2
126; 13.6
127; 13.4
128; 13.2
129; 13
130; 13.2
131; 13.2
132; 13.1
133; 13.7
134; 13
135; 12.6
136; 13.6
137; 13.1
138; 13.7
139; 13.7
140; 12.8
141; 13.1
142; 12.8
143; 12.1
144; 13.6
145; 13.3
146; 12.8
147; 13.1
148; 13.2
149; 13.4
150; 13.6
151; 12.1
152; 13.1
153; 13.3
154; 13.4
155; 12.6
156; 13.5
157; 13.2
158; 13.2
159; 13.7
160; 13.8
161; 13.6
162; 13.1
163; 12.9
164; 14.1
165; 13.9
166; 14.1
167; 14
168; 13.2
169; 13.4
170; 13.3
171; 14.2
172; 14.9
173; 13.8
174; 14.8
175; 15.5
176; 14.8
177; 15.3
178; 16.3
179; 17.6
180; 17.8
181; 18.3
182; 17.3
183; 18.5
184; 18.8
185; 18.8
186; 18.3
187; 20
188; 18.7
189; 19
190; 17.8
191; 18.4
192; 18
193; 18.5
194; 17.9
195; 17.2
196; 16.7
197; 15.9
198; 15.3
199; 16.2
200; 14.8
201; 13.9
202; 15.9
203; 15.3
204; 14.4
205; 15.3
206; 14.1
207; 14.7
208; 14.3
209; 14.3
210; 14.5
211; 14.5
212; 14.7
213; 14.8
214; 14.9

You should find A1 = 13.2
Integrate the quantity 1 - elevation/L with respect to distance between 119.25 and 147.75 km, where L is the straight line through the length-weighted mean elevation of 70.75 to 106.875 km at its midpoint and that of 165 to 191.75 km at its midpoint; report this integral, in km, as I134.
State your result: -0.3 km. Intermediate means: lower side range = 9.93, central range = 13.3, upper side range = 16.4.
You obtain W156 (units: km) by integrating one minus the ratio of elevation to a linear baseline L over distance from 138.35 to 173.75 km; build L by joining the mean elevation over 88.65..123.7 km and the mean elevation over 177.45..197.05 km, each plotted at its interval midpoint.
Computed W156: 3.9 km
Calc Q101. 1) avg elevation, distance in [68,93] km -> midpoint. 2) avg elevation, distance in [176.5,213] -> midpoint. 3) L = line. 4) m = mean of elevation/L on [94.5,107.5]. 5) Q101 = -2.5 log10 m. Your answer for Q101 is 0.37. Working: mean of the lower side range 11.1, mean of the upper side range 16.6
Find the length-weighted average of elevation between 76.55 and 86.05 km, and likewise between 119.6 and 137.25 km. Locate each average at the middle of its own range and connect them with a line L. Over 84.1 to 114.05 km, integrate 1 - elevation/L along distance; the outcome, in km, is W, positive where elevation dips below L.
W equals 6.6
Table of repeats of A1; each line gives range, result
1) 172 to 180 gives 15.6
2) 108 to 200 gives 14.4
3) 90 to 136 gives 11.2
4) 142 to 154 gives 13.1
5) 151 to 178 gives 13.8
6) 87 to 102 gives 8.31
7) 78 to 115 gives 9.74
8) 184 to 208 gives 16.7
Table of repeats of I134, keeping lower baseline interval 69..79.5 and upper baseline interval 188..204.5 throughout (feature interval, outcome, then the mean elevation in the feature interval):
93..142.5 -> 8.7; 11.7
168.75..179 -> 0.7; 14.8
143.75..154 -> 1.3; 13.2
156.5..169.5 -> 1.7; 13.6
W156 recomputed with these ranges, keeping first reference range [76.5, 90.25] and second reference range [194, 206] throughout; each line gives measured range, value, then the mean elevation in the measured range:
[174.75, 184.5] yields -1.6 km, 17.1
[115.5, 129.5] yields -1.4 km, 13.4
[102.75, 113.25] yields 1.0 km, 10.5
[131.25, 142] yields -0.3 km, 13.2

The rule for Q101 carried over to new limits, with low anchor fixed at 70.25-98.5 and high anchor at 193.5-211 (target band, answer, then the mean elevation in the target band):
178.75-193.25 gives -0.250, 18.4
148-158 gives 0.006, 13.1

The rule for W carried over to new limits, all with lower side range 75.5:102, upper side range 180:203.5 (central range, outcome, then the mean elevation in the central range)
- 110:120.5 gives -0.9 km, 12.6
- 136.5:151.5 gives 0.7 km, 13.1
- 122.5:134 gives -0.9 km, 13.5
